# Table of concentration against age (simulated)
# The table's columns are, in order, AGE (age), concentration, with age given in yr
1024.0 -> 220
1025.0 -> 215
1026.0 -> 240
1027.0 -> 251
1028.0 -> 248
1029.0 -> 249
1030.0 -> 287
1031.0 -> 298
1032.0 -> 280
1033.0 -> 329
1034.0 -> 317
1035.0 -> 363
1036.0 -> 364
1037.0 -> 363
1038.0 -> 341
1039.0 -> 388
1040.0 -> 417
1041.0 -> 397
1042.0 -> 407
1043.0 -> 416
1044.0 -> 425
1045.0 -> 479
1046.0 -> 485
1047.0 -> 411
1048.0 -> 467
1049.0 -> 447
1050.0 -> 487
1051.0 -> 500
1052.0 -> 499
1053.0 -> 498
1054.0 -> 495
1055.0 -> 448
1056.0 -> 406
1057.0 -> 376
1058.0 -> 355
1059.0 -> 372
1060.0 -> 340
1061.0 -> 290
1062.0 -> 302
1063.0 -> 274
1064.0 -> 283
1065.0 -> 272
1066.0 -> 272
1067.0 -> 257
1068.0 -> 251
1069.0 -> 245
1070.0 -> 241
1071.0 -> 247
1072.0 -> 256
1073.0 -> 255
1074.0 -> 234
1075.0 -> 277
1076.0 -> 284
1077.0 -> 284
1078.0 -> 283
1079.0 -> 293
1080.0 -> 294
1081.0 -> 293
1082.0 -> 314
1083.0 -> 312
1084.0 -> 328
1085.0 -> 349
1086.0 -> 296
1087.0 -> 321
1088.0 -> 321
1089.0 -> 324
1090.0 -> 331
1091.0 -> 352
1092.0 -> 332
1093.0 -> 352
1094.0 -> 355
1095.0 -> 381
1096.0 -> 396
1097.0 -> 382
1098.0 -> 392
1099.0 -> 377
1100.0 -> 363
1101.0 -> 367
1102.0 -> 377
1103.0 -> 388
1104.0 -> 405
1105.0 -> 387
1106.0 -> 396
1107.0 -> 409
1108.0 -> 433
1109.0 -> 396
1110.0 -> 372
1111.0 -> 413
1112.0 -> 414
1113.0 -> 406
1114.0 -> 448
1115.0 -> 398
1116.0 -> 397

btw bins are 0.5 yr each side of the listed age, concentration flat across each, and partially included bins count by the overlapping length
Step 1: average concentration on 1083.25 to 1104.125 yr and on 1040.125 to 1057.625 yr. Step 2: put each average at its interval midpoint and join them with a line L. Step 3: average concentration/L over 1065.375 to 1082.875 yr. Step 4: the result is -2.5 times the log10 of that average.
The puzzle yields 0.41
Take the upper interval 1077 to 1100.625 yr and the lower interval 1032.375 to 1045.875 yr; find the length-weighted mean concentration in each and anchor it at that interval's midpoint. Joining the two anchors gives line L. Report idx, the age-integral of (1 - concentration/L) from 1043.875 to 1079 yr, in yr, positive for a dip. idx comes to 1.6 yr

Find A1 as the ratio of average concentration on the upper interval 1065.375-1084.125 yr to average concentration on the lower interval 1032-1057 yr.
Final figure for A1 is 0.7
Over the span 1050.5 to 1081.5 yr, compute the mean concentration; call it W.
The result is 322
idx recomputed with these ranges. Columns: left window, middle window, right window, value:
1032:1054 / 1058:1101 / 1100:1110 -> 9.85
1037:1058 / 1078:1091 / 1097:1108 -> 2.85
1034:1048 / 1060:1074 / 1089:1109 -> 4.47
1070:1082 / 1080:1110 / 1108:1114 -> -1.14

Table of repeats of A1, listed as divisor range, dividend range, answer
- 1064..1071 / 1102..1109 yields 1.56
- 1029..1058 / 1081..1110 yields 0.90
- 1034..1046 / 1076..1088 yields 0.77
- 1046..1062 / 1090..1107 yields 0.88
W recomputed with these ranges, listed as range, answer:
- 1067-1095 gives 298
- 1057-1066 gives 312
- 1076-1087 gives 304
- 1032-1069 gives 380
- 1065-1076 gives 256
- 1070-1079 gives 265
